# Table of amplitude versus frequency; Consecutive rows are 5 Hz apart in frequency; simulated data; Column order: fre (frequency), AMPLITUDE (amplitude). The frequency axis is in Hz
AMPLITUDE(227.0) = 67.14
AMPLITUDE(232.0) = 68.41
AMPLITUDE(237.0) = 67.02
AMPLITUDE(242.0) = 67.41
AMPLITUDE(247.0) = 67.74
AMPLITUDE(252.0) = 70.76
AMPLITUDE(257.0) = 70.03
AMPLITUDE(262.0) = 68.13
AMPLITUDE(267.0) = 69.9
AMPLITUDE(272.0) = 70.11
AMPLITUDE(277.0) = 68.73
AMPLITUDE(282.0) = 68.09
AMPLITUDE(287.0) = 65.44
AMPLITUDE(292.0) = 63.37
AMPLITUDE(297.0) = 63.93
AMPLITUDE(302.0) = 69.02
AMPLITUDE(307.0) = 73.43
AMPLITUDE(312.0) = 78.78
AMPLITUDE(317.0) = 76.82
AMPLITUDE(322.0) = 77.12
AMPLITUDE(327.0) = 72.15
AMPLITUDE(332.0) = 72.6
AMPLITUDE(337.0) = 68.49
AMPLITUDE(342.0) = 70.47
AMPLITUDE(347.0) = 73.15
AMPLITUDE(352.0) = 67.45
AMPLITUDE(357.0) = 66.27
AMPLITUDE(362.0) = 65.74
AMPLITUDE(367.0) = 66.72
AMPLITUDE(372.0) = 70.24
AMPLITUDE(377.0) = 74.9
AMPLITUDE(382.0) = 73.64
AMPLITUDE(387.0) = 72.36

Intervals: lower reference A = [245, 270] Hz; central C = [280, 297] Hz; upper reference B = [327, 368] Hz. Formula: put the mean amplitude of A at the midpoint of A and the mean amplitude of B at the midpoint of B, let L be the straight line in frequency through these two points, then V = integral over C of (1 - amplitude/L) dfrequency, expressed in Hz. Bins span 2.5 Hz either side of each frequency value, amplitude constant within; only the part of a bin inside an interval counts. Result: 1.0 Hz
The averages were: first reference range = 69.4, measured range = 65.3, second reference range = 69.1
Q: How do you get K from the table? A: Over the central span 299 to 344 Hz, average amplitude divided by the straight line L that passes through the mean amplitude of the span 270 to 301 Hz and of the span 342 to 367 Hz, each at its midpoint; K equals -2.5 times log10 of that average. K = -0.09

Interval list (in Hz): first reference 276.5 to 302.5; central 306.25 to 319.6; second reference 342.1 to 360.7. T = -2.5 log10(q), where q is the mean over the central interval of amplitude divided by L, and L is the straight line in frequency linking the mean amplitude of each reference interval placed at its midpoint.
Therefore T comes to -0.14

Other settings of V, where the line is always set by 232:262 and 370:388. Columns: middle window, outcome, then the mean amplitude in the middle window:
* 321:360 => 0.52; 70.7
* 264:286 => 0.17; 68.9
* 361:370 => 0.73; 66.5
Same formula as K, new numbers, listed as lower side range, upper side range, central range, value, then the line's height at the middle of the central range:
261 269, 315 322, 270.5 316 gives 0.06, 73.2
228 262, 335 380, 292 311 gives 0.00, 68.9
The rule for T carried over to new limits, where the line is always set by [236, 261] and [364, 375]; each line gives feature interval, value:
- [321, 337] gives -0.06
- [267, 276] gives -0.02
